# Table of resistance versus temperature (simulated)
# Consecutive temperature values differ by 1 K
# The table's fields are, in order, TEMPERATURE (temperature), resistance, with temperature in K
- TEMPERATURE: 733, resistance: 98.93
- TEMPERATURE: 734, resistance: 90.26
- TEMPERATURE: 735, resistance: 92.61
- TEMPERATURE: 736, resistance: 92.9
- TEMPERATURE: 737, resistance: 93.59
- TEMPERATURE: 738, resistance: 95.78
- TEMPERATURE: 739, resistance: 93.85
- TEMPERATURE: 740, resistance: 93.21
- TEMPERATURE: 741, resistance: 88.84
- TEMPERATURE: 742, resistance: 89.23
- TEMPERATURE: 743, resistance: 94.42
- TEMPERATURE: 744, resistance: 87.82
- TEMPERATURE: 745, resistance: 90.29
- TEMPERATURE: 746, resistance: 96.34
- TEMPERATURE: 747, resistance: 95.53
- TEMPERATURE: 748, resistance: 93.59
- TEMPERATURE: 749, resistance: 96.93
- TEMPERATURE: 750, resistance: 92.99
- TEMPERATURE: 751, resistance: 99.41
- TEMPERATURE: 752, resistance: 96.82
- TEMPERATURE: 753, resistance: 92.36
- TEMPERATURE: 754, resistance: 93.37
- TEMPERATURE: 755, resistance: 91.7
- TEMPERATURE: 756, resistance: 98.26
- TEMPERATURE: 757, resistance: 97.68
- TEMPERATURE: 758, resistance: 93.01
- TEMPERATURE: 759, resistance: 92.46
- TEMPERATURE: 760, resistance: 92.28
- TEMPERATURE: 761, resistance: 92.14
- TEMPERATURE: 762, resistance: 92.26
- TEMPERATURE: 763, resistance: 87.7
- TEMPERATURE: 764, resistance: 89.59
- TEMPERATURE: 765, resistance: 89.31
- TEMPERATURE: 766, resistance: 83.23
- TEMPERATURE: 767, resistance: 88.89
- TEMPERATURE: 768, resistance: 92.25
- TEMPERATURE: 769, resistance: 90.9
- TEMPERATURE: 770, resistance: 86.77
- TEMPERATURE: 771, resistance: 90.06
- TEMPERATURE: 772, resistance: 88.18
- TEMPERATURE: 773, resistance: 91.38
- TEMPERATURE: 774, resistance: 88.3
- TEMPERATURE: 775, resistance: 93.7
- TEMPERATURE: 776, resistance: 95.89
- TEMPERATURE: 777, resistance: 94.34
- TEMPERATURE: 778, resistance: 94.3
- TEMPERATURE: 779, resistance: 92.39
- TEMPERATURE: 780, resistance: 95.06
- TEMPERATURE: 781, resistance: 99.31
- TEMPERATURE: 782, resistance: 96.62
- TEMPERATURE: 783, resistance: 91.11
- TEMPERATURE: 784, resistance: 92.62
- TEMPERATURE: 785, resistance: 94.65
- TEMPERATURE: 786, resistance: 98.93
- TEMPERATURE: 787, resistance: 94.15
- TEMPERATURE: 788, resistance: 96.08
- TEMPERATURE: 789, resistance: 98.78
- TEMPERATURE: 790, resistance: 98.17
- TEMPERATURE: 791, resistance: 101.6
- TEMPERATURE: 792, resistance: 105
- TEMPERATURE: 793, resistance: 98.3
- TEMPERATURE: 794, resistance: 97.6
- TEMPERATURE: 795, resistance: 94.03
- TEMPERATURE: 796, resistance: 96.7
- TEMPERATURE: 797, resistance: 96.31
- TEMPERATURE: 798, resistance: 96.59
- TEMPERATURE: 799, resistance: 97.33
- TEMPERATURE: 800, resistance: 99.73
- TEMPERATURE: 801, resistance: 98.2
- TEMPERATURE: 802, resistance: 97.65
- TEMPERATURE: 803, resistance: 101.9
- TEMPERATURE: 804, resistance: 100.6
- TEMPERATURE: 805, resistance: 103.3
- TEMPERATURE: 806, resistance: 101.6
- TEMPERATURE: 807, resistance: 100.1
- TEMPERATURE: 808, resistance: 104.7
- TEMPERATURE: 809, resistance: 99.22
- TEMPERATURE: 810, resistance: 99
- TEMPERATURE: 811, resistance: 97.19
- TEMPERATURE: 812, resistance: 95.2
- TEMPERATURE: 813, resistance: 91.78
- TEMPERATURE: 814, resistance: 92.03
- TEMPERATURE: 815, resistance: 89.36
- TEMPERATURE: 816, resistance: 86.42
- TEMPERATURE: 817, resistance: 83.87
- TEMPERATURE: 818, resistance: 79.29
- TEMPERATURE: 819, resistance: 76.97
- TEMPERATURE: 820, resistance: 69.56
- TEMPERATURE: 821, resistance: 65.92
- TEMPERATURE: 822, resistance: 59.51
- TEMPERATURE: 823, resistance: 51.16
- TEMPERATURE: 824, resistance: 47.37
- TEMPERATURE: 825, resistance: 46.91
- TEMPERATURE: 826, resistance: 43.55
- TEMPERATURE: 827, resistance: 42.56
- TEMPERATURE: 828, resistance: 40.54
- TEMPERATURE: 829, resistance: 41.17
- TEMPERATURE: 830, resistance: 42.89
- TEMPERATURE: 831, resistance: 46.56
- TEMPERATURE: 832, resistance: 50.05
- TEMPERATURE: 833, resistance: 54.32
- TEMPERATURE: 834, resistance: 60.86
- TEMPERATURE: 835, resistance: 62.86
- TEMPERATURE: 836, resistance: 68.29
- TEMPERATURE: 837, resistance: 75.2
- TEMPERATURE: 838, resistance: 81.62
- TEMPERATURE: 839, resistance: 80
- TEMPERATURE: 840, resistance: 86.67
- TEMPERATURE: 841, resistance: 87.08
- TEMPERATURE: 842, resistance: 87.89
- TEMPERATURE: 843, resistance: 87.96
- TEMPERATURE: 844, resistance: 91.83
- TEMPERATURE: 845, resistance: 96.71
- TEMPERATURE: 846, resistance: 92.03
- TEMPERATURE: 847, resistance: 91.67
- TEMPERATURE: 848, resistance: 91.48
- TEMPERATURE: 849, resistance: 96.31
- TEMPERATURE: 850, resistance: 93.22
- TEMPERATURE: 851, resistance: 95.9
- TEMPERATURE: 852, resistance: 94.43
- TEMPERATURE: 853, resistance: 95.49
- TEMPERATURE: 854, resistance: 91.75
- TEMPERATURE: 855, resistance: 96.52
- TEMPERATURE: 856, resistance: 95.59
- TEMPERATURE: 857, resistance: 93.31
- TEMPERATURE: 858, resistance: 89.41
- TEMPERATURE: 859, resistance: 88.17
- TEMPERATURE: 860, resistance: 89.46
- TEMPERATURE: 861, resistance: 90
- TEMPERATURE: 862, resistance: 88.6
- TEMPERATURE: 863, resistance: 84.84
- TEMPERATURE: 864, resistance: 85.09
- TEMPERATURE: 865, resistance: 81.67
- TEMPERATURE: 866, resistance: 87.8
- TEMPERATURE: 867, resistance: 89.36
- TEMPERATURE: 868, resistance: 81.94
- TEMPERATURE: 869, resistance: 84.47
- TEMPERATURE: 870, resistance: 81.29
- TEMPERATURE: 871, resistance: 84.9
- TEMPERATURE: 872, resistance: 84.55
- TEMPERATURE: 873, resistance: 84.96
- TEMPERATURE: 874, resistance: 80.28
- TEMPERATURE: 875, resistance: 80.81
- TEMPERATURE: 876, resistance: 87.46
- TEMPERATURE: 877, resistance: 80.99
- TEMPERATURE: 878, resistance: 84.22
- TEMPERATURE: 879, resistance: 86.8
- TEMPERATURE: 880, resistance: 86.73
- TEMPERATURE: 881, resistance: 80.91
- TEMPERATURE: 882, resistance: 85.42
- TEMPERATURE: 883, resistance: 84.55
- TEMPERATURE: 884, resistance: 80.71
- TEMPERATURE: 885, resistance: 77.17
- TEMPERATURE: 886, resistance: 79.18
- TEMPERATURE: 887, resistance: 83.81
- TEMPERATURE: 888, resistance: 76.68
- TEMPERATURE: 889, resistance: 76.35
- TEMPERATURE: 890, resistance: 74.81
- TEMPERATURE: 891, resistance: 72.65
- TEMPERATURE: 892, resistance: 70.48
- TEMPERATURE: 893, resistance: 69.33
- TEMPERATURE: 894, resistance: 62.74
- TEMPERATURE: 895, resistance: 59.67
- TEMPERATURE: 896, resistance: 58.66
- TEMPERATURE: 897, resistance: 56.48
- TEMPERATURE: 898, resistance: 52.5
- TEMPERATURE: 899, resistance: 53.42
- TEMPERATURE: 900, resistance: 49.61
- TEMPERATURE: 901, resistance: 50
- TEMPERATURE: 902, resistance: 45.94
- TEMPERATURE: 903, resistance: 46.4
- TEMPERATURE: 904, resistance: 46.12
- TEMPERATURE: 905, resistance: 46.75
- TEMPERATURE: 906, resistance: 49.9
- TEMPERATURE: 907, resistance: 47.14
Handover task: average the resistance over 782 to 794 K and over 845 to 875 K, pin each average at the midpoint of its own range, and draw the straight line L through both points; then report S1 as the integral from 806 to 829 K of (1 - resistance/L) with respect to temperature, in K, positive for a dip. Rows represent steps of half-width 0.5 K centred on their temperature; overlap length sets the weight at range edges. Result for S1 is 4.6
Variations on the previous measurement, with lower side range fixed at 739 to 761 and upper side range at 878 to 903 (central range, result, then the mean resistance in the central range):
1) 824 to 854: 1.8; 73.2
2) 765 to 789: -1.0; 92.6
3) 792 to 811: -3.2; 99.2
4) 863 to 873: -1.5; 84.6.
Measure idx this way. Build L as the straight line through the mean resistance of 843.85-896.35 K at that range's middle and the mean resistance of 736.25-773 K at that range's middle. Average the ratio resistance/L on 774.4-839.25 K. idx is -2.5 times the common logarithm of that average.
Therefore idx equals 0.07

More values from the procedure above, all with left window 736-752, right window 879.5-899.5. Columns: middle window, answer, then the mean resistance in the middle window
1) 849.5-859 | -0.21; 93.7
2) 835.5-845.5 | -0.07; 84.3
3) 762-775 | 0.01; 89.2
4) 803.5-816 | -0.16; 97.4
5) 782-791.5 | -0.11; 96.3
